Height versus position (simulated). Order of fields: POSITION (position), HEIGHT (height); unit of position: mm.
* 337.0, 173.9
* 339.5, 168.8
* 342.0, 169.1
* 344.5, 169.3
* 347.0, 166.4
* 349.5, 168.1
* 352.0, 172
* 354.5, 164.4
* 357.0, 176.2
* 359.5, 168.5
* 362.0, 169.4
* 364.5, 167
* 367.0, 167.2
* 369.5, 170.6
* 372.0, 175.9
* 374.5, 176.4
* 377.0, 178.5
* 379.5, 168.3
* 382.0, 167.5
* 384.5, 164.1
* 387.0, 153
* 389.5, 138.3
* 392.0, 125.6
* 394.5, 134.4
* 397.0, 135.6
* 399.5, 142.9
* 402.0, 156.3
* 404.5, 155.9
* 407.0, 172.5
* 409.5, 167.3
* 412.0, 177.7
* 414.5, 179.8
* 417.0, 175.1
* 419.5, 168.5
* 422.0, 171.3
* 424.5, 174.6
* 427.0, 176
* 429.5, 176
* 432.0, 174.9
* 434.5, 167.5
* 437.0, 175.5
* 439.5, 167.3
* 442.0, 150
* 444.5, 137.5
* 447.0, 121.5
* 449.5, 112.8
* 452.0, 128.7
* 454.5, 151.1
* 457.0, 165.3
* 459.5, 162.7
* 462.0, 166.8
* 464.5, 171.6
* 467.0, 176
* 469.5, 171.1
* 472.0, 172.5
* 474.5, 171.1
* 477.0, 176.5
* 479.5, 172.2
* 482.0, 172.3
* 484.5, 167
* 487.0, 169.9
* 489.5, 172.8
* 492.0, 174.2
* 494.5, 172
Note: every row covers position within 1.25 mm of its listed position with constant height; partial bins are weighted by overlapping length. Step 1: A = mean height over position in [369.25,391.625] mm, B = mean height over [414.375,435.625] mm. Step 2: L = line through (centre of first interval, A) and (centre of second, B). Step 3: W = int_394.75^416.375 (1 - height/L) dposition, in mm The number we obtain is 1.2 mm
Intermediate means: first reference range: 164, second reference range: 173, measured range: 160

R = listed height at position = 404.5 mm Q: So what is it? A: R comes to 155.9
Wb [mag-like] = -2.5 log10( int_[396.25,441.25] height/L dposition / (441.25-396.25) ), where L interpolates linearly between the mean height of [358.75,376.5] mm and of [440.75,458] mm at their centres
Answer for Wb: -0.12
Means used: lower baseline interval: 171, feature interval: 168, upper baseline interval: 138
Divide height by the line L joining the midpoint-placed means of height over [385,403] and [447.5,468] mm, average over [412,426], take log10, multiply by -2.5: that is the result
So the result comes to -0.19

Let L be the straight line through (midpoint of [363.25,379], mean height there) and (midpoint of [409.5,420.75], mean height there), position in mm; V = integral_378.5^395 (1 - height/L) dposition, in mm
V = 2.1 mm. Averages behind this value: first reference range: 172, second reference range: 174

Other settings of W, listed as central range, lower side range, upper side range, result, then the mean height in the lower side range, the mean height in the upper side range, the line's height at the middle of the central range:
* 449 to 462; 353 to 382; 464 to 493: 1.8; 171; 172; 172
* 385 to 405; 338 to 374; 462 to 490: 3.2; 170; 172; 170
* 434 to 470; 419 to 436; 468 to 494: 3.8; 173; 172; 172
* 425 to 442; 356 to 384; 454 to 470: -0.3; 171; 167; 168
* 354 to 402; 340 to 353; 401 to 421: 2.6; 169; 169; 169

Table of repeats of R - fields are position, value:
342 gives 169.1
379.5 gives 168.3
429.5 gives 176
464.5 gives 171.6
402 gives 156.3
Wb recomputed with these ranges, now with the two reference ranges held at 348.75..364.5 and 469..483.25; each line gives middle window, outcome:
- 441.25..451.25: 0.31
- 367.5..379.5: -0.03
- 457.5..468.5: 0.02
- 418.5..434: -0.01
